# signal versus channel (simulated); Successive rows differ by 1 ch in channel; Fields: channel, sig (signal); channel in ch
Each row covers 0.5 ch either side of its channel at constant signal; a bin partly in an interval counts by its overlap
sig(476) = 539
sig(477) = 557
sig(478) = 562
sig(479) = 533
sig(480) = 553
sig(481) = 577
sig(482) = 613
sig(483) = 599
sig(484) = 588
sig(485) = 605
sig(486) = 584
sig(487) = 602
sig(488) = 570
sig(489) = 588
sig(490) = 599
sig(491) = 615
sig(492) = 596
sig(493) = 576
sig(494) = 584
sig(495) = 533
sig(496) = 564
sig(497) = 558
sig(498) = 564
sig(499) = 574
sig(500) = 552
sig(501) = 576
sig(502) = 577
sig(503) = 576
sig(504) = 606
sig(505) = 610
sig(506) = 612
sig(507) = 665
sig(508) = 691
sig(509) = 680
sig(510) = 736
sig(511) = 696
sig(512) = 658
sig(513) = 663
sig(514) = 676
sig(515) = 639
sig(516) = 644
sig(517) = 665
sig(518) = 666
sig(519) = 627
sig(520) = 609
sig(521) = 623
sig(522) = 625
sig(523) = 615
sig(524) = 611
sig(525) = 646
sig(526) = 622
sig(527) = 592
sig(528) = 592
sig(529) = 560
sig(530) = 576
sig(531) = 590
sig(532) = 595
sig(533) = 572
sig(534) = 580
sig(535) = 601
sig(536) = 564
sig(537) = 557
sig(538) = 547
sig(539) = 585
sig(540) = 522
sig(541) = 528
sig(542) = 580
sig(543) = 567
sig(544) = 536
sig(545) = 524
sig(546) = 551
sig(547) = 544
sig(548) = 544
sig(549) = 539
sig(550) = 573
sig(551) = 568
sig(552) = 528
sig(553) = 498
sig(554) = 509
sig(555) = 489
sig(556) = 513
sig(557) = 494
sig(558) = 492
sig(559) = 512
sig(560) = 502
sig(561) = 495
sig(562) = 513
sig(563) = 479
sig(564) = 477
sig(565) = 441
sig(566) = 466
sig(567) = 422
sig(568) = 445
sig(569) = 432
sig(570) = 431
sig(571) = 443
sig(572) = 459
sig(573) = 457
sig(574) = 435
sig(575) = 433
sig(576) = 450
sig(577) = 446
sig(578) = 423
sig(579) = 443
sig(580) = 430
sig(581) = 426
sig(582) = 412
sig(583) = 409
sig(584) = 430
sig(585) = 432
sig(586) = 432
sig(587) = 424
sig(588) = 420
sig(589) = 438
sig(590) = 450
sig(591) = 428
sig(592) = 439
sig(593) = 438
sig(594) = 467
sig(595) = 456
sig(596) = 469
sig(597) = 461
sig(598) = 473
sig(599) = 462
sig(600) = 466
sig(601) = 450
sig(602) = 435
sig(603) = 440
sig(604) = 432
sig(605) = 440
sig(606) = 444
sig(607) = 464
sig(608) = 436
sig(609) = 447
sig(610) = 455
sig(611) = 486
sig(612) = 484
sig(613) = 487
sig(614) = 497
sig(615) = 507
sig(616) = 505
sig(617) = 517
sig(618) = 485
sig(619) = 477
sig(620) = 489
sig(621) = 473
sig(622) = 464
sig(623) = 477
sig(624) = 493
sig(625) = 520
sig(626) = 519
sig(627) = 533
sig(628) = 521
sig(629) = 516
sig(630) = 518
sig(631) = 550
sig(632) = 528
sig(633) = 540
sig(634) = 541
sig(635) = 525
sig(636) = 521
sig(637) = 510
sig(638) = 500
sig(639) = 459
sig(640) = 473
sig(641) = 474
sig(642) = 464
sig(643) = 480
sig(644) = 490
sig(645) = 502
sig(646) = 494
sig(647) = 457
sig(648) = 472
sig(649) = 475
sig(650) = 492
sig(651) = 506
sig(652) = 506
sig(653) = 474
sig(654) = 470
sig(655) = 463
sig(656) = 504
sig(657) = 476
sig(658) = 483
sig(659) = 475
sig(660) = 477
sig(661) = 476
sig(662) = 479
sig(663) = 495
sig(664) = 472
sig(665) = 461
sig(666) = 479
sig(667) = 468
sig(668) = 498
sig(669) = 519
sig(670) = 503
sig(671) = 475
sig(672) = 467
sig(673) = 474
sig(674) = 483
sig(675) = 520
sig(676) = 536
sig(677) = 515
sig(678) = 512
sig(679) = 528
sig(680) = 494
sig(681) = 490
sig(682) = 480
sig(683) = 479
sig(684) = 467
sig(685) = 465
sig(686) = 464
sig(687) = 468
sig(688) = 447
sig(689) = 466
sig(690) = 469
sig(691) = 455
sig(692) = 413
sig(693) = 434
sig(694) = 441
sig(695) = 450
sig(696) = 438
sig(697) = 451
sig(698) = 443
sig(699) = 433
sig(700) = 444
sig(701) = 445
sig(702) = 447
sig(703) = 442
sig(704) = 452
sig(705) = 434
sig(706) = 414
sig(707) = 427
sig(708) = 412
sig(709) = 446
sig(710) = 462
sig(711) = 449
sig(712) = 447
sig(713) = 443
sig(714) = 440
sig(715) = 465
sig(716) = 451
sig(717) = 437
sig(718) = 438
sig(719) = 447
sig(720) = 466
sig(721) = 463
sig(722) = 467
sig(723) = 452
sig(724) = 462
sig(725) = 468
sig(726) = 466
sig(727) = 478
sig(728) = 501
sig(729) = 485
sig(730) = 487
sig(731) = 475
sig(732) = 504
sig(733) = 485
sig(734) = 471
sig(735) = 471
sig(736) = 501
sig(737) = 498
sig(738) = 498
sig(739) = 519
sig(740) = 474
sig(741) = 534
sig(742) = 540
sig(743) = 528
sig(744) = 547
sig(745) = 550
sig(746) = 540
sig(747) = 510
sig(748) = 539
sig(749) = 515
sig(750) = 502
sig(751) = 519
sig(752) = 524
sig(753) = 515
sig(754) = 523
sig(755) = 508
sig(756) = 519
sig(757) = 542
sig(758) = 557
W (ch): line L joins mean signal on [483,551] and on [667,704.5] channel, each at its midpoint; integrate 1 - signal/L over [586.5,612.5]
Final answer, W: 4.1 ch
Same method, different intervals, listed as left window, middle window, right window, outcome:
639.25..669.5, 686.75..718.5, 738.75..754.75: 3.77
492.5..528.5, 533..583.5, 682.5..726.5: 7.12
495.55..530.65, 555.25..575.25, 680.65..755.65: 3.98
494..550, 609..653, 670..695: 1.62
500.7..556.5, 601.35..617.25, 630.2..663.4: 1.75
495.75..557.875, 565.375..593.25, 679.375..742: 5.92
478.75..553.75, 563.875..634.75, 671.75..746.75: 9.91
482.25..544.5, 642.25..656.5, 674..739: 0.59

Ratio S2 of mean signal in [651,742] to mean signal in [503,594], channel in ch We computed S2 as 0.9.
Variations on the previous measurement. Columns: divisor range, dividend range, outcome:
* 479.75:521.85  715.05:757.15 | 0.81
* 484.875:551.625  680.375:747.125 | 0.78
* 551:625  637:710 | 1.02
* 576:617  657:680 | 1.09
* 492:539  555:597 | 0.74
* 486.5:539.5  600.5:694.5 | 0.80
